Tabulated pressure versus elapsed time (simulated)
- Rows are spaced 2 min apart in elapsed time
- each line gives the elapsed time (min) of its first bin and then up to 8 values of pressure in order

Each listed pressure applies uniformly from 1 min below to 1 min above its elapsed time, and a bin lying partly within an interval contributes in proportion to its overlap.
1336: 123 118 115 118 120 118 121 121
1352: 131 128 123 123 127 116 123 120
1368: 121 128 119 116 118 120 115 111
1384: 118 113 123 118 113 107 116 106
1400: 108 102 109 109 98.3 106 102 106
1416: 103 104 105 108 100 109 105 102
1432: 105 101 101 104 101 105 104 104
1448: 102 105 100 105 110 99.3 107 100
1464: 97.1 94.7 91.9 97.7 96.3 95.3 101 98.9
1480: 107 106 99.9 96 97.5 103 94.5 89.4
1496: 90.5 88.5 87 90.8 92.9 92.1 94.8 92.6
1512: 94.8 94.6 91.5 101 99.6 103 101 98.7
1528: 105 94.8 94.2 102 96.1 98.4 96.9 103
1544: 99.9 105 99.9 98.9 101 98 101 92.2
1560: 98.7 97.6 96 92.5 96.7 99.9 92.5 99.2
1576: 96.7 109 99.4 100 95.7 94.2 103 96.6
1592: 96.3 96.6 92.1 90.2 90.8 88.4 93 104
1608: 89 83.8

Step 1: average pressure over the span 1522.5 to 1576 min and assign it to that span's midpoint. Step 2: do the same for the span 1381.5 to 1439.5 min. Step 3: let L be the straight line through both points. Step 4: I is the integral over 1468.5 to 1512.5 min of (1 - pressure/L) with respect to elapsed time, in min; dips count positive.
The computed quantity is 2.8 min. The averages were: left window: 107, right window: 98.4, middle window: 95.7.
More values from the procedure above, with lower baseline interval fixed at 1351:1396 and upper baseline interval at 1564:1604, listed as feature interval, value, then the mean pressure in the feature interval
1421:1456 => 2.66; 104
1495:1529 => 2.91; 95.2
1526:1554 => 0.43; 99.5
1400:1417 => 1.62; 105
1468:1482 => 1.16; 99.3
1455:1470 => 1.34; 99.8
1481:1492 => 0.73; 99.9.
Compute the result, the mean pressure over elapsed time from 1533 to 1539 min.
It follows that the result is 98.8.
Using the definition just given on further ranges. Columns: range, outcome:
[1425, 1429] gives 107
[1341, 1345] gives 119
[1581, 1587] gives 96.6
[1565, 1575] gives 96.2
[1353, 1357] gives 126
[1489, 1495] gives 95.6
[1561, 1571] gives 96.5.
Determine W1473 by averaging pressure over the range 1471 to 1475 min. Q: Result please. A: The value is 95.8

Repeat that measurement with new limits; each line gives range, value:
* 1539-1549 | 101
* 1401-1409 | 105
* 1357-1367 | 122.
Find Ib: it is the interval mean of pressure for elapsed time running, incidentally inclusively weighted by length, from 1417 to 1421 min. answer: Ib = 104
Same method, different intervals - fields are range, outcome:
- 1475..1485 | 103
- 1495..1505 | 89.9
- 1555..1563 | 97.4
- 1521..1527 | 101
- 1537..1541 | 97.7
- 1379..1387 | 114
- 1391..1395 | 110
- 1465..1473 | 95.2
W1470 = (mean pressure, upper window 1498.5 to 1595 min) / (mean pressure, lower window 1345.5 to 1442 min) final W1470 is 0.87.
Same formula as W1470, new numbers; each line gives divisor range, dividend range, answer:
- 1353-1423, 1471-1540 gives 0.85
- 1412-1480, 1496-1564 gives 0.95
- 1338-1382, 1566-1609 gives 0.80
